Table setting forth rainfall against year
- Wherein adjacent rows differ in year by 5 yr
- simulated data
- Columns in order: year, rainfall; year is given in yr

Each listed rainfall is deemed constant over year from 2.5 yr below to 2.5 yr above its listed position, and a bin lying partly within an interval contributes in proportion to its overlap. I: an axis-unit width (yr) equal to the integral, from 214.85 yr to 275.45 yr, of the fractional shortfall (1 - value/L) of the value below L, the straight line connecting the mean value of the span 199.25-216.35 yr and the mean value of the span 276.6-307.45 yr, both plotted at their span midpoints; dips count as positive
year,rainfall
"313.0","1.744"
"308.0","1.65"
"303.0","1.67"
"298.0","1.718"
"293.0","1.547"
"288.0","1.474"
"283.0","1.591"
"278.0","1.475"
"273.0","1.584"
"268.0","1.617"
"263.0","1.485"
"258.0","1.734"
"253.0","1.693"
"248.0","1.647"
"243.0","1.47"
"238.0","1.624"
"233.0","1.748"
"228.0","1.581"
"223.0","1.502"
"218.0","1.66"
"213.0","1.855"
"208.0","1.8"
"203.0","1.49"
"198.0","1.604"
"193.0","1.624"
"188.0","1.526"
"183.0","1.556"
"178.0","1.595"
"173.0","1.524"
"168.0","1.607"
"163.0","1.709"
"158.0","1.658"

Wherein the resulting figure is 1.4 yr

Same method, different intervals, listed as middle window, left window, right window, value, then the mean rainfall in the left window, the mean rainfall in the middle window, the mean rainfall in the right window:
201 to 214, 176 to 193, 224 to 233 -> -0.9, 1.57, 1.71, 1.61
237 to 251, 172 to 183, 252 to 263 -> 0.6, 1.56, 1.58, 1.66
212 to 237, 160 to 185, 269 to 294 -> -1.3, 1.6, 1.66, 1.54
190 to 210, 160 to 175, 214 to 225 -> 0.0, 1.62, 1.62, 1.62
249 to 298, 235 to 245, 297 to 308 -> 1.1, 1.56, 1.59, 1.68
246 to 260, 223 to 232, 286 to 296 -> -1.2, 1.59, 1.69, 1.52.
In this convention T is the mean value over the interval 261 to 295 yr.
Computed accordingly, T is 1.54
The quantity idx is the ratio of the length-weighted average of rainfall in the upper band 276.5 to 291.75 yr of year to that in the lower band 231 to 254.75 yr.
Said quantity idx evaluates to 0.9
